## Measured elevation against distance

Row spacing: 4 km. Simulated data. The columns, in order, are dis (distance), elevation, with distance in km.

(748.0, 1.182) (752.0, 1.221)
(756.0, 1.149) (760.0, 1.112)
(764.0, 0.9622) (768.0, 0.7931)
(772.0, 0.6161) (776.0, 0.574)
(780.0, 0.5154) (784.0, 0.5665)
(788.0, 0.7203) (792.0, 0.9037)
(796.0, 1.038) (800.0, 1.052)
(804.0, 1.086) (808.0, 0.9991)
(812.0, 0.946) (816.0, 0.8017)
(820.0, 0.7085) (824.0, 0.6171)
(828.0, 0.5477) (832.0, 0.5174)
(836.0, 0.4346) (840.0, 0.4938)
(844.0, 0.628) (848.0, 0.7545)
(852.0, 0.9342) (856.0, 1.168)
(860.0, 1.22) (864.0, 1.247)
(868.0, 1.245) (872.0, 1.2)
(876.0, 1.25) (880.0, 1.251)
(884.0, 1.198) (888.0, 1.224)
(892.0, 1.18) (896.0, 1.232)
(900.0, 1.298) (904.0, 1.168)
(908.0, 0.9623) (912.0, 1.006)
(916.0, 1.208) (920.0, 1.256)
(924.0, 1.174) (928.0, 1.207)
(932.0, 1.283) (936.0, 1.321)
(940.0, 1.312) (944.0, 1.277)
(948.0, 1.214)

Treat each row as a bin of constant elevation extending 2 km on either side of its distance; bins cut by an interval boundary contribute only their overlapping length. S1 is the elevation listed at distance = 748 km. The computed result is 1.182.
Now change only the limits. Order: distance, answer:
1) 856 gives 1.168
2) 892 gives 1.18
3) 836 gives 0.4346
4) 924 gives 1.174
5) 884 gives 1.198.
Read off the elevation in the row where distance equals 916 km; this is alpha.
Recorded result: 1.208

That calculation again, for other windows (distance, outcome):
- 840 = 0.4938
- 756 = 1.149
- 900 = 1.298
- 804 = 1.086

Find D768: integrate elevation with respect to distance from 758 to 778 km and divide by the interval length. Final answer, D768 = 0.811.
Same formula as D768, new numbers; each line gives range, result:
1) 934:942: 1.32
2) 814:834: 0.638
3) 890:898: 1.21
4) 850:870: 1.16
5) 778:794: 0.676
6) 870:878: 1.23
